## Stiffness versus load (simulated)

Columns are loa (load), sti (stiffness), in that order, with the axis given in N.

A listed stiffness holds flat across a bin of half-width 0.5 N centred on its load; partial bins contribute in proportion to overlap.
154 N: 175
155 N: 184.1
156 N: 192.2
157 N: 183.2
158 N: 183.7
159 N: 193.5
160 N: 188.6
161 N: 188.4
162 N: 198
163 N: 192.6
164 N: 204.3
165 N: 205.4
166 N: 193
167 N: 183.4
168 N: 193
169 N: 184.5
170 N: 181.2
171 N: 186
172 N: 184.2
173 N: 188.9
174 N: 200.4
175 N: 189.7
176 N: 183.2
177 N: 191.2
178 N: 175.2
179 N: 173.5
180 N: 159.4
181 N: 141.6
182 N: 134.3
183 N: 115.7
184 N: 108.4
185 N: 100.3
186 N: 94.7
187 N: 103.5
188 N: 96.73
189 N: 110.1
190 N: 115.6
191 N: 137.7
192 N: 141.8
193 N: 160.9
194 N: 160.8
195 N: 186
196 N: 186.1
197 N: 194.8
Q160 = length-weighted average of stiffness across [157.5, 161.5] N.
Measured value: 189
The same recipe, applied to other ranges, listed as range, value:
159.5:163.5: 192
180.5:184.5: 125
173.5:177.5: 191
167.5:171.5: 186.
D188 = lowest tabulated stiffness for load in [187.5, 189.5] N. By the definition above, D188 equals 96.73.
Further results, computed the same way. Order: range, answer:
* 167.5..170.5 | 181.2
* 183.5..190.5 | 94.7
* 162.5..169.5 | 183.4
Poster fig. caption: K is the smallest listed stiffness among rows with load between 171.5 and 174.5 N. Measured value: 184.2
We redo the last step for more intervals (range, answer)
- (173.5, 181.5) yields 141.6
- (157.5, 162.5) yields 183.7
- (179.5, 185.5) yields 100.3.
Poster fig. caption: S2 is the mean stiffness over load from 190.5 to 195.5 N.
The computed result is 157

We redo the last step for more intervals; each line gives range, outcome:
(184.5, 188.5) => 98.8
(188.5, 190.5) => 113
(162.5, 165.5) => 201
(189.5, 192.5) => 132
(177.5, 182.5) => 157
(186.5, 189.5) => 103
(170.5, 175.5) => 190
